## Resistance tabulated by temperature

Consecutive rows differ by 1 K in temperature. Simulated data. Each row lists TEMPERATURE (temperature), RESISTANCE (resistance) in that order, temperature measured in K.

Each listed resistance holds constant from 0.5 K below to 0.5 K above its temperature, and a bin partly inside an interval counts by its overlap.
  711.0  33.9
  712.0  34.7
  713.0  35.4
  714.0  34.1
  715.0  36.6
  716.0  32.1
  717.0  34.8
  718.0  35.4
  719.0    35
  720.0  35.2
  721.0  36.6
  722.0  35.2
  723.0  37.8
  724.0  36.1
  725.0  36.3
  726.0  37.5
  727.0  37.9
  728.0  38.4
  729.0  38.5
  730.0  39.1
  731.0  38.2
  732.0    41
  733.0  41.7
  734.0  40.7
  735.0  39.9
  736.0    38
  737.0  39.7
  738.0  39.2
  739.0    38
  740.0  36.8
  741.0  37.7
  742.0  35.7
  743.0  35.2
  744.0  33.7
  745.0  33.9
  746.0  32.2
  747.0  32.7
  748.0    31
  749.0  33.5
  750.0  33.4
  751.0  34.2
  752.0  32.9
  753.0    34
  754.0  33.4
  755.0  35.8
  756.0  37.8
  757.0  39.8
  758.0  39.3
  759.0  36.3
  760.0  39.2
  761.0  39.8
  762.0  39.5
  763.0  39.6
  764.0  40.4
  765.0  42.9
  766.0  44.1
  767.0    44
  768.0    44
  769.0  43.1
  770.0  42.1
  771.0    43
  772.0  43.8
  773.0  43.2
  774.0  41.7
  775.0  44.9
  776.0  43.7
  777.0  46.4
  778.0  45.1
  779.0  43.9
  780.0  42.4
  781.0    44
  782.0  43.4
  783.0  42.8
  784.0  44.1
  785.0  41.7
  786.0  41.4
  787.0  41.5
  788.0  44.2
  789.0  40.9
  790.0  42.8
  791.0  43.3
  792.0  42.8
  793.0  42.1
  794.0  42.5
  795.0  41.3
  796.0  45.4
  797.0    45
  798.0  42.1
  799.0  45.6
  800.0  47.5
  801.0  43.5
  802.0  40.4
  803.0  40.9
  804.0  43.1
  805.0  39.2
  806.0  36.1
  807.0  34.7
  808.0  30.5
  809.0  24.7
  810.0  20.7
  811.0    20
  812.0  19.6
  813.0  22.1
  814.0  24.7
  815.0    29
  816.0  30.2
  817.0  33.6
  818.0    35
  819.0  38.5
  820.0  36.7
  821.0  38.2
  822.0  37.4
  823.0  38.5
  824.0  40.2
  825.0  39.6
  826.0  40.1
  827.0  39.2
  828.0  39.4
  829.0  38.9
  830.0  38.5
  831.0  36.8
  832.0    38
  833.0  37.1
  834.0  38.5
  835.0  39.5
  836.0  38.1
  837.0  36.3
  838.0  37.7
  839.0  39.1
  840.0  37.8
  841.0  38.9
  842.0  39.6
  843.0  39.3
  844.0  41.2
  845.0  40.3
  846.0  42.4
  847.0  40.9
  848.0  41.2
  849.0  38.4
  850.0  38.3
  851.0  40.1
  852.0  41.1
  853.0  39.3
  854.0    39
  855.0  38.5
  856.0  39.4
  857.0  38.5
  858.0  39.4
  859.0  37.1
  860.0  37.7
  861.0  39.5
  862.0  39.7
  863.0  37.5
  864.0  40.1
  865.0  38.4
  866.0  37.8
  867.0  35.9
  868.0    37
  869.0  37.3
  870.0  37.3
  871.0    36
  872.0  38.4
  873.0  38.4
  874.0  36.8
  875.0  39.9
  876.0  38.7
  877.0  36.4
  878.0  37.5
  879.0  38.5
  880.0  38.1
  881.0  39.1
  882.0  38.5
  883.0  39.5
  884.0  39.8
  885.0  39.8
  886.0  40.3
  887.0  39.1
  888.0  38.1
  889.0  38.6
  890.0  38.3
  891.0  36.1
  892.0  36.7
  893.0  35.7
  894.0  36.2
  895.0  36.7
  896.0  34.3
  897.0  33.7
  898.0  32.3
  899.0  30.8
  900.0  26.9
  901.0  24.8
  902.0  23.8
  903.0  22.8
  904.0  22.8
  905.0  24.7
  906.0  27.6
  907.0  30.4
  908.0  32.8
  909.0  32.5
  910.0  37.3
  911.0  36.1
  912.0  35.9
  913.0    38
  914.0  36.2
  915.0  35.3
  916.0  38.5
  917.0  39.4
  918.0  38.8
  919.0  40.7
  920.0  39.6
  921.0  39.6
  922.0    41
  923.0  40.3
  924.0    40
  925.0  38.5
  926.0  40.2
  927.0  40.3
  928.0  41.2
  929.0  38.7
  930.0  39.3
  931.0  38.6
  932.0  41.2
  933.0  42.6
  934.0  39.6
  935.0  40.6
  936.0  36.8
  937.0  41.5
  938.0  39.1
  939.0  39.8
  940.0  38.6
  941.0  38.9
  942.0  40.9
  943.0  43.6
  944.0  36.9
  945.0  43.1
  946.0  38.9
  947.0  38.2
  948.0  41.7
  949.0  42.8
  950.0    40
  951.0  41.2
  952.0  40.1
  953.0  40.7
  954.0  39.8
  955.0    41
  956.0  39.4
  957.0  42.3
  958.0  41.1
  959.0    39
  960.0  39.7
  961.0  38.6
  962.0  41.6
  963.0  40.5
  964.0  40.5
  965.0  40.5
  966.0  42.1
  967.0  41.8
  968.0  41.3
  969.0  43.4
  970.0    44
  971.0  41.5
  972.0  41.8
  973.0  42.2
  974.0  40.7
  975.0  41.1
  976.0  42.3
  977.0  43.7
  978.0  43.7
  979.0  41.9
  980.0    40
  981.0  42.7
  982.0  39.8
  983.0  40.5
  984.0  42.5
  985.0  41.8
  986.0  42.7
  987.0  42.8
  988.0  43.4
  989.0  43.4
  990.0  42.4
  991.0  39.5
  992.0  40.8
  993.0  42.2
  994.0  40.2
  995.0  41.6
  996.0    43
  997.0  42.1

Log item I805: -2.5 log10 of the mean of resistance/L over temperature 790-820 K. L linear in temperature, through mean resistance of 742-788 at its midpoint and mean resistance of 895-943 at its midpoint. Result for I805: 0.08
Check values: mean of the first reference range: 39.7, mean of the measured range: 36.1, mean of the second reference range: 36.1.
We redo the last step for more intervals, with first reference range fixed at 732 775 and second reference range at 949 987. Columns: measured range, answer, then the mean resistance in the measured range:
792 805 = -0.11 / 43.1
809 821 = 0.35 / 28.5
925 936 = 0.02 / 40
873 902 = 0.11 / 36.3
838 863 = 0.01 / 39.4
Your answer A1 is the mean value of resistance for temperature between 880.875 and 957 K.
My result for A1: 37.3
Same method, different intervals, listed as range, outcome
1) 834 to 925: 37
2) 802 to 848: 35.9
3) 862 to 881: 37.9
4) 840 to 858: 39.7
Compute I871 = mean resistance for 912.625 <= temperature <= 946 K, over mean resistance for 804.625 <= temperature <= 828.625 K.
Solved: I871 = 1.21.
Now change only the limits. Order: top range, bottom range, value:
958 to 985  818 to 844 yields 1.08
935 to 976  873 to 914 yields 1.17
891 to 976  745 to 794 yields 0.94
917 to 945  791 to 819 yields 1.11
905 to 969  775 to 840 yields 1.02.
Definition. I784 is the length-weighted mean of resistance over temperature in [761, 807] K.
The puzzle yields 42.7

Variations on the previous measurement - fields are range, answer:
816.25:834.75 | 37.9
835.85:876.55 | 38.7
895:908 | 28.4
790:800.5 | 43.7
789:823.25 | 36.5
